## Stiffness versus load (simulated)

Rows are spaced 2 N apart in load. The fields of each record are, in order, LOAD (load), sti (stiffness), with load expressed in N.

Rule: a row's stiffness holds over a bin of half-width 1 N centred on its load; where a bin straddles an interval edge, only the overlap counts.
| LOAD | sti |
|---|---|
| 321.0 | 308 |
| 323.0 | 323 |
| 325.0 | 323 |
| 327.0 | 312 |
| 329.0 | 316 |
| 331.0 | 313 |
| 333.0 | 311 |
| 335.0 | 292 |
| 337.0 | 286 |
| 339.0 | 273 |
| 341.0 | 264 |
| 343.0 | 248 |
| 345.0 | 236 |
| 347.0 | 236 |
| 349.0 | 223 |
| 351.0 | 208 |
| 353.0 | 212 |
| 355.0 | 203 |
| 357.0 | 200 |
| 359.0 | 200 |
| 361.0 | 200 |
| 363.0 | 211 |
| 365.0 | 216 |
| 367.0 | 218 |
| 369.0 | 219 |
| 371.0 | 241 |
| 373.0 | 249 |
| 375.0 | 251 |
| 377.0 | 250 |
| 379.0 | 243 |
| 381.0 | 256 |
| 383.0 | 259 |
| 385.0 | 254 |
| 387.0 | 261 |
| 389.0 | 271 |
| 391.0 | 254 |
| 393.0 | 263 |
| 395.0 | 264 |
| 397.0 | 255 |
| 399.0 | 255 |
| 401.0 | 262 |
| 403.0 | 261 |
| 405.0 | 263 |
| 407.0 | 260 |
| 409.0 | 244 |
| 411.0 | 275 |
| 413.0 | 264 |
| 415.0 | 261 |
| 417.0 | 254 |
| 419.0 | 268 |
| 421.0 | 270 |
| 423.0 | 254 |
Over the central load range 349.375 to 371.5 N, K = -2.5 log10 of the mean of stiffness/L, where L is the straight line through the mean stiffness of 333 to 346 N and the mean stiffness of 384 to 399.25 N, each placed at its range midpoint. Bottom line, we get 0.25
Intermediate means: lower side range 270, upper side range 260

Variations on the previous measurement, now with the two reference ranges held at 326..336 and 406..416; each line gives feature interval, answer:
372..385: 0.12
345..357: 0.34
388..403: 0.04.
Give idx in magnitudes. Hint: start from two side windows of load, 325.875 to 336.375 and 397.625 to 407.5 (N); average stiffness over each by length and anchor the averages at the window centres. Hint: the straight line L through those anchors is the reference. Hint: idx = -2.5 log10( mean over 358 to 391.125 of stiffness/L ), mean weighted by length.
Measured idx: 0.17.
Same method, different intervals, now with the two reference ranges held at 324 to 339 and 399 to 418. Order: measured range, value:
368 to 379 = 0.160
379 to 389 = 0.070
